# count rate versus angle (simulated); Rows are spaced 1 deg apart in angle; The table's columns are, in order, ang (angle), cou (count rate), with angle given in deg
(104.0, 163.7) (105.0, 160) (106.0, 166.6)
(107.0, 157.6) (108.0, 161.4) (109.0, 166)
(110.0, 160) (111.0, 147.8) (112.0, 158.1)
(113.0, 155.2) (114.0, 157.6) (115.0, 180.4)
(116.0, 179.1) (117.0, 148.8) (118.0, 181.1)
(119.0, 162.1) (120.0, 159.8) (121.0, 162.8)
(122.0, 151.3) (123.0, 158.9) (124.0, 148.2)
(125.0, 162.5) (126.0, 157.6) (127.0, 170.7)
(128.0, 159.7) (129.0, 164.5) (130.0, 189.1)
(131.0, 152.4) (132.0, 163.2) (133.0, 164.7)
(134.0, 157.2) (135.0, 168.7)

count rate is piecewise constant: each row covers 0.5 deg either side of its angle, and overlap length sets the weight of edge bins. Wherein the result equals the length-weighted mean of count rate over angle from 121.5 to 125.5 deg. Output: 155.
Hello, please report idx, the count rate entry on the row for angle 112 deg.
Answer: 158.1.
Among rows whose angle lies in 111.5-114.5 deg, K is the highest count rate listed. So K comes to 158.1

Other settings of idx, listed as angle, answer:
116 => 179.1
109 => 166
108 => 161.4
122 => 151.3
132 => 163.2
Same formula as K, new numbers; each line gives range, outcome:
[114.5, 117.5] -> 180.4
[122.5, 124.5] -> 158.9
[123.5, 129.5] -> 170.7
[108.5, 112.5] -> 166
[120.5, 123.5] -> 162.8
